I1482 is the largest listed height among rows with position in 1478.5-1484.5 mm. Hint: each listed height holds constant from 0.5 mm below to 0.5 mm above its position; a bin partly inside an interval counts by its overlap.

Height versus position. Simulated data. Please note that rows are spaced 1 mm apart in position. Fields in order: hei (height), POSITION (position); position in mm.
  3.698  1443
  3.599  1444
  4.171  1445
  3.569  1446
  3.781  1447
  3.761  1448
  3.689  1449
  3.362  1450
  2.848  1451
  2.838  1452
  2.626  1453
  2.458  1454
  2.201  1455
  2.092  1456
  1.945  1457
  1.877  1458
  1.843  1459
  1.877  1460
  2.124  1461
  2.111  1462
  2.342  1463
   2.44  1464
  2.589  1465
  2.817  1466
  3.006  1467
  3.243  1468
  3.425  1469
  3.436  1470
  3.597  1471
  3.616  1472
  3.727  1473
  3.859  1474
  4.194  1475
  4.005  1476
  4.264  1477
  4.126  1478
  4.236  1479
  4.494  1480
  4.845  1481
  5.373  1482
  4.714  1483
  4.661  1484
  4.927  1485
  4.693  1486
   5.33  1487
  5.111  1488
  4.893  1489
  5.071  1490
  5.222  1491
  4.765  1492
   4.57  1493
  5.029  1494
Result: 5.373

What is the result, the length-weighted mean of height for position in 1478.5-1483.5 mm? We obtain 4.73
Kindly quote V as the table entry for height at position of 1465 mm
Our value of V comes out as 2.589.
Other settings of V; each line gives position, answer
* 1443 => 3.698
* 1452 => 2.838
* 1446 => 3.569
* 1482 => 5.373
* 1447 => 3.781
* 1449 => 3.689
